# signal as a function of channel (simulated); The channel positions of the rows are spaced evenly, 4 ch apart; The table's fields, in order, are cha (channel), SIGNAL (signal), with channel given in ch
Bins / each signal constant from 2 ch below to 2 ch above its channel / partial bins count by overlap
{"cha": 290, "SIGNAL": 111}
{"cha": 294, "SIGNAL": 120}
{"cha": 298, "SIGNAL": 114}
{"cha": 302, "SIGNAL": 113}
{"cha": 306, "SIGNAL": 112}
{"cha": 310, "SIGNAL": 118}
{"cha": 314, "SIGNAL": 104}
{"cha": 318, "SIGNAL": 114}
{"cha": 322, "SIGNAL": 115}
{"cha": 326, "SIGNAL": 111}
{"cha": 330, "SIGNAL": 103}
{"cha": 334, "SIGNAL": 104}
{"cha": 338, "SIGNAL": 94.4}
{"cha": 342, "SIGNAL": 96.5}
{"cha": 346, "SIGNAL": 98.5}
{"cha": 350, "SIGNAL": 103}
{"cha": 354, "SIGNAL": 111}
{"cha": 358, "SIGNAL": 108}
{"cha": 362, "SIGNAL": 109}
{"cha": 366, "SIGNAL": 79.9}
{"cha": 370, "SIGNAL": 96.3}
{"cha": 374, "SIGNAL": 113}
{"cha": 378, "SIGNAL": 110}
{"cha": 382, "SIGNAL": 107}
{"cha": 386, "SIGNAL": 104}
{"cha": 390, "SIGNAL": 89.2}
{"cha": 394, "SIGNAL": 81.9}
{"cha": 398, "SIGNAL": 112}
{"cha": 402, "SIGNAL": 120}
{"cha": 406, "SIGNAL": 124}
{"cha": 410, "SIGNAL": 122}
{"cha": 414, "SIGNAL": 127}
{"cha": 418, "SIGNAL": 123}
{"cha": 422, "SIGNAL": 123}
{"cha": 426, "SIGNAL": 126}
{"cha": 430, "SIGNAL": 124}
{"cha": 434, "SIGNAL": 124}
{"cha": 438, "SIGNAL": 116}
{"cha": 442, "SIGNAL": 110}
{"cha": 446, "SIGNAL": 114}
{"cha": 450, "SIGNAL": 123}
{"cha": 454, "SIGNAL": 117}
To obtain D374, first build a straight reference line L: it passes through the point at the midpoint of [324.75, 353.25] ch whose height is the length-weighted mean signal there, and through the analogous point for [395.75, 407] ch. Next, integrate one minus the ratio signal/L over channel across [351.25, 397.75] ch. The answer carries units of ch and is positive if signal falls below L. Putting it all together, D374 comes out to 3.8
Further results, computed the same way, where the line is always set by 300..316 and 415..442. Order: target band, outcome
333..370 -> 4.9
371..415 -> 3.6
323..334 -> 0.6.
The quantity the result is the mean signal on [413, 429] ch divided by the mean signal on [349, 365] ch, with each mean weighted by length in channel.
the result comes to 1.17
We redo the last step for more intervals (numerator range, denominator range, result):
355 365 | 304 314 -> 0.94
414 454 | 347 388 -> 1.16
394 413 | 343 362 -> 1.10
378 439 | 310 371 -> 1.11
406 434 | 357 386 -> 1.20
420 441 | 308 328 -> 1.09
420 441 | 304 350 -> 1.15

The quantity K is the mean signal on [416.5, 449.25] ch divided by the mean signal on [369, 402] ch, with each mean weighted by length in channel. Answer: 1.17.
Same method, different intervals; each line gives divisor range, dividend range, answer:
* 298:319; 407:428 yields 1.11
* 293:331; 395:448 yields 1.06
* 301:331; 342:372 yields 0.90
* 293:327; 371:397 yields 0.89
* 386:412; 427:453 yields 1.10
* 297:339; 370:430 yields 1.03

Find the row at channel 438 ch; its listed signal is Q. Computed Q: 116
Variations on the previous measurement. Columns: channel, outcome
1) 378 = 110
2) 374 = 113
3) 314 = 104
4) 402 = 120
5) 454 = 117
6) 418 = 123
